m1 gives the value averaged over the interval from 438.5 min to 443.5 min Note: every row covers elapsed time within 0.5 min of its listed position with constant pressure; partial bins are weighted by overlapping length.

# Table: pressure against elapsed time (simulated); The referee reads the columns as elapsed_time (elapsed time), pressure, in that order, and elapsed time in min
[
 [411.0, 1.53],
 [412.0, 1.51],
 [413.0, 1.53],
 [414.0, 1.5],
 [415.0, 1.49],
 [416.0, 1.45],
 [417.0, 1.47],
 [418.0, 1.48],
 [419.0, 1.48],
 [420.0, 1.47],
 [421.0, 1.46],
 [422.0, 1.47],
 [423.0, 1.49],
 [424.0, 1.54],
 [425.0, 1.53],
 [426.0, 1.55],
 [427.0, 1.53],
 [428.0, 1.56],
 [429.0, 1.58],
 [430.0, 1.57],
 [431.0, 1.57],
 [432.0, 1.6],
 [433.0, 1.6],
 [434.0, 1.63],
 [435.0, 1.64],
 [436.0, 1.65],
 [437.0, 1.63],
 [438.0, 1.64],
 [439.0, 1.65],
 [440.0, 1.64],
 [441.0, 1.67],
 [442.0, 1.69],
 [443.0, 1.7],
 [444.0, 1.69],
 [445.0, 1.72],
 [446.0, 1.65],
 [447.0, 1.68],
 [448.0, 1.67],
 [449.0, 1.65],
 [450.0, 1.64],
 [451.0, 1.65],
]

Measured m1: 1.67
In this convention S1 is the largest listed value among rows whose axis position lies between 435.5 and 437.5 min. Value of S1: 1.65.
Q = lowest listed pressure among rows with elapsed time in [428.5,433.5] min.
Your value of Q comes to 1.57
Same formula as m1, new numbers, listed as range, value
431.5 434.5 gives 1.61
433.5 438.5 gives 1.64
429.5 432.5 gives 1.58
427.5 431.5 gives 1.57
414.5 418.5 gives 1.47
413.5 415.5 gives 1.5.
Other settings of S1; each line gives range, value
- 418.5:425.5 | 1.54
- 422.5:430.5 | 1.58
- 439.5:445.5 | 1.72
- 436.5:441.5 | 1.67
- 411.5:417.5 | 1.53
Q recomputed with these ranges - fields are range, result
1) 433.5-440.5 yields 1.63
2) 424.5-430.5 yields 1.53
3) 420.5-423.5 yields 1.46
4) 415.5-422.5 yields 1.45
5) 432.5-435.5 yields 1.6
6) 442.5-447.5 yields 1.65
